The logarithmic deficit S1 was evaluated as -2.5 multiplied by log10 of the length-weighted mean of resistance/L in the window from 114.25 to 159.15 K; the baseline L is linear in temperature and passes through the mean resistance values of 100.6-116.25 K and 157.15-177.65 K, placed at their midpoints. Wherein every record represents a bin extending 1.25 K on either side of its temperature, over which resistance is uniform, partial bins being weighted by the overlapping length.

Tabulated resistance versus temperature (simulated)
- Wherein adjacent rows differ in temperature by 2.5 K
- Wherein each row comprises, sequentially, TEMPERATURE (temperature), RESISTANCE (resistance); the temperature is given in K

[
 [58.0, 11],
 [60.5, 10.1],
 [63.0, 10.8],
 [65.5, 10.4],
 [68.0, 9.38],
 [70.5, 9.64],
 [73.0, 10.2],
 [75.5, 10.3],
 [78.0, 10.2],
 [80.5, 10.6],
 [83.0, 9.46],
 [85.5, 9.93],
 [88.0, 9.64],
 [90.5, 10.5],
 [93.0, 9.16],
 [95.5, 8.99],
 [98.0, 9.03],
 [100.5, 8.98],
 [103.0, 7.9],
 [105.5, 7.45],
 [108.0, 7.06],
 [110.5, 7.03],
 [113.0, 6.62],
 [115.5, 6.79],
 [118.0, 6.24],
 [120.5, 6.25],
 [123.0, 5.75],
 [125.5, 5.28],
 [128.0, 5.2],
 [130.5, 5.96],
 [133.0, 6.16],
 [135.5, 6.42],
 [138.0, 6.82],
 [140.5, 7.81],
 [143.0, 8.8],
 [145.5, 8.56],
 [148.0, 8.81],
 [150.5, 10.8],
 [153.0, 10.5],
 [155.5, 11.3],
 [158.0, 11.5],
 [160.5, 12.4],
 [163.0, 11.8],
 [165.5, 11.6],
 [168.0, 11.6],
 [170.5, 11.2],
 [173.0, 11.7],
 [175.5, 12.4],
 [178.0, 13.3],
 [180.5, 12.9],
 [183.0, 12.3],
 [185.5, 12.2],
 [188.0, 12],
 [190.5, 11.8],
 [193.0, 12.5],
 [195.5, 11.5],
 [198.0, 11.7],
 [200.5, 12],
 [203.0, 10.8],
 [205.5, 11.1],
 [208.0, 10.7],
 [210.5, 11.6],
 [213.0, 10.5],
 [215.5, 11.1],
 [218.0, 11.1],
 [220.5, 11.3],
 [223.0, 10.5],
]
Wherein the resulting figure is 0.238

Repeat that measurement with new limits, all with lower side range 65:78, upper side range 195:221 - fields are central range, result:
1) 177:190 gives -0.14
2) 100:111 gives 0.32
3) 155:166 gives -0.09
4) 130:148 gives 0.39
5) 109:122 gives 0.49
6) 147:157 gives 0.03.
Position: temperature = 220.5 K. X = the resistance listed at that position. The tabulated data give 11.3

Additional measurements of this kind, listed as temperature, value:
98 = 9.03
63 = 10.8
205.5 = 11.1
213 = 10.5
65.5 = 10.4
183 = 12.3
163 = 11.8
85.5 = 9.93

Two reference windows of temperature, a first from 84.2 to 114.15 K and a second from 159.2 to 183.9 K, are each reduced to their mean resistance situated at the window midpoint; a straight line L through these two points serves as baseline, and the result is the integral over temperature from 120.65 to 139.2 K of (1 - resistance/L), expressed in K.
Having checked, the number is 7.57 K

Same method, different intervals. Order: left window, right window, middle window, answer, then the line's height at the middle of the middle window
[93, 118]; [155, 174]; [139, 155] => 1.9 K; 10.5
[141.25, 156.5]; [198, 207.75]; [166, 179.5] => -2.1 K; 10.4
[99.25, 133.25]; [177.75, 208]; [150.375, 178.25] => -4.8 K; 9.94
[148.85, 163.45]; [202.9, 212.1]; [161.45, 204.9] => -3.0 K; 11.2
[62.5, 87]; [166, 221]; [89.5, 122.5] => 8.5 K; 10.5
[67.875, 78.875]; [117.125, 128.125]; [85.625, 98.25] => -1.7 K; 8.41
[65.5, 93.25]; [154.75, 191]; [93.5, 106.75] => 2.4 K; 10.4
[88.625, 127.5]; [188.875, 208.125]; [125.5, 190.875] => -1.4 K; 9.77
